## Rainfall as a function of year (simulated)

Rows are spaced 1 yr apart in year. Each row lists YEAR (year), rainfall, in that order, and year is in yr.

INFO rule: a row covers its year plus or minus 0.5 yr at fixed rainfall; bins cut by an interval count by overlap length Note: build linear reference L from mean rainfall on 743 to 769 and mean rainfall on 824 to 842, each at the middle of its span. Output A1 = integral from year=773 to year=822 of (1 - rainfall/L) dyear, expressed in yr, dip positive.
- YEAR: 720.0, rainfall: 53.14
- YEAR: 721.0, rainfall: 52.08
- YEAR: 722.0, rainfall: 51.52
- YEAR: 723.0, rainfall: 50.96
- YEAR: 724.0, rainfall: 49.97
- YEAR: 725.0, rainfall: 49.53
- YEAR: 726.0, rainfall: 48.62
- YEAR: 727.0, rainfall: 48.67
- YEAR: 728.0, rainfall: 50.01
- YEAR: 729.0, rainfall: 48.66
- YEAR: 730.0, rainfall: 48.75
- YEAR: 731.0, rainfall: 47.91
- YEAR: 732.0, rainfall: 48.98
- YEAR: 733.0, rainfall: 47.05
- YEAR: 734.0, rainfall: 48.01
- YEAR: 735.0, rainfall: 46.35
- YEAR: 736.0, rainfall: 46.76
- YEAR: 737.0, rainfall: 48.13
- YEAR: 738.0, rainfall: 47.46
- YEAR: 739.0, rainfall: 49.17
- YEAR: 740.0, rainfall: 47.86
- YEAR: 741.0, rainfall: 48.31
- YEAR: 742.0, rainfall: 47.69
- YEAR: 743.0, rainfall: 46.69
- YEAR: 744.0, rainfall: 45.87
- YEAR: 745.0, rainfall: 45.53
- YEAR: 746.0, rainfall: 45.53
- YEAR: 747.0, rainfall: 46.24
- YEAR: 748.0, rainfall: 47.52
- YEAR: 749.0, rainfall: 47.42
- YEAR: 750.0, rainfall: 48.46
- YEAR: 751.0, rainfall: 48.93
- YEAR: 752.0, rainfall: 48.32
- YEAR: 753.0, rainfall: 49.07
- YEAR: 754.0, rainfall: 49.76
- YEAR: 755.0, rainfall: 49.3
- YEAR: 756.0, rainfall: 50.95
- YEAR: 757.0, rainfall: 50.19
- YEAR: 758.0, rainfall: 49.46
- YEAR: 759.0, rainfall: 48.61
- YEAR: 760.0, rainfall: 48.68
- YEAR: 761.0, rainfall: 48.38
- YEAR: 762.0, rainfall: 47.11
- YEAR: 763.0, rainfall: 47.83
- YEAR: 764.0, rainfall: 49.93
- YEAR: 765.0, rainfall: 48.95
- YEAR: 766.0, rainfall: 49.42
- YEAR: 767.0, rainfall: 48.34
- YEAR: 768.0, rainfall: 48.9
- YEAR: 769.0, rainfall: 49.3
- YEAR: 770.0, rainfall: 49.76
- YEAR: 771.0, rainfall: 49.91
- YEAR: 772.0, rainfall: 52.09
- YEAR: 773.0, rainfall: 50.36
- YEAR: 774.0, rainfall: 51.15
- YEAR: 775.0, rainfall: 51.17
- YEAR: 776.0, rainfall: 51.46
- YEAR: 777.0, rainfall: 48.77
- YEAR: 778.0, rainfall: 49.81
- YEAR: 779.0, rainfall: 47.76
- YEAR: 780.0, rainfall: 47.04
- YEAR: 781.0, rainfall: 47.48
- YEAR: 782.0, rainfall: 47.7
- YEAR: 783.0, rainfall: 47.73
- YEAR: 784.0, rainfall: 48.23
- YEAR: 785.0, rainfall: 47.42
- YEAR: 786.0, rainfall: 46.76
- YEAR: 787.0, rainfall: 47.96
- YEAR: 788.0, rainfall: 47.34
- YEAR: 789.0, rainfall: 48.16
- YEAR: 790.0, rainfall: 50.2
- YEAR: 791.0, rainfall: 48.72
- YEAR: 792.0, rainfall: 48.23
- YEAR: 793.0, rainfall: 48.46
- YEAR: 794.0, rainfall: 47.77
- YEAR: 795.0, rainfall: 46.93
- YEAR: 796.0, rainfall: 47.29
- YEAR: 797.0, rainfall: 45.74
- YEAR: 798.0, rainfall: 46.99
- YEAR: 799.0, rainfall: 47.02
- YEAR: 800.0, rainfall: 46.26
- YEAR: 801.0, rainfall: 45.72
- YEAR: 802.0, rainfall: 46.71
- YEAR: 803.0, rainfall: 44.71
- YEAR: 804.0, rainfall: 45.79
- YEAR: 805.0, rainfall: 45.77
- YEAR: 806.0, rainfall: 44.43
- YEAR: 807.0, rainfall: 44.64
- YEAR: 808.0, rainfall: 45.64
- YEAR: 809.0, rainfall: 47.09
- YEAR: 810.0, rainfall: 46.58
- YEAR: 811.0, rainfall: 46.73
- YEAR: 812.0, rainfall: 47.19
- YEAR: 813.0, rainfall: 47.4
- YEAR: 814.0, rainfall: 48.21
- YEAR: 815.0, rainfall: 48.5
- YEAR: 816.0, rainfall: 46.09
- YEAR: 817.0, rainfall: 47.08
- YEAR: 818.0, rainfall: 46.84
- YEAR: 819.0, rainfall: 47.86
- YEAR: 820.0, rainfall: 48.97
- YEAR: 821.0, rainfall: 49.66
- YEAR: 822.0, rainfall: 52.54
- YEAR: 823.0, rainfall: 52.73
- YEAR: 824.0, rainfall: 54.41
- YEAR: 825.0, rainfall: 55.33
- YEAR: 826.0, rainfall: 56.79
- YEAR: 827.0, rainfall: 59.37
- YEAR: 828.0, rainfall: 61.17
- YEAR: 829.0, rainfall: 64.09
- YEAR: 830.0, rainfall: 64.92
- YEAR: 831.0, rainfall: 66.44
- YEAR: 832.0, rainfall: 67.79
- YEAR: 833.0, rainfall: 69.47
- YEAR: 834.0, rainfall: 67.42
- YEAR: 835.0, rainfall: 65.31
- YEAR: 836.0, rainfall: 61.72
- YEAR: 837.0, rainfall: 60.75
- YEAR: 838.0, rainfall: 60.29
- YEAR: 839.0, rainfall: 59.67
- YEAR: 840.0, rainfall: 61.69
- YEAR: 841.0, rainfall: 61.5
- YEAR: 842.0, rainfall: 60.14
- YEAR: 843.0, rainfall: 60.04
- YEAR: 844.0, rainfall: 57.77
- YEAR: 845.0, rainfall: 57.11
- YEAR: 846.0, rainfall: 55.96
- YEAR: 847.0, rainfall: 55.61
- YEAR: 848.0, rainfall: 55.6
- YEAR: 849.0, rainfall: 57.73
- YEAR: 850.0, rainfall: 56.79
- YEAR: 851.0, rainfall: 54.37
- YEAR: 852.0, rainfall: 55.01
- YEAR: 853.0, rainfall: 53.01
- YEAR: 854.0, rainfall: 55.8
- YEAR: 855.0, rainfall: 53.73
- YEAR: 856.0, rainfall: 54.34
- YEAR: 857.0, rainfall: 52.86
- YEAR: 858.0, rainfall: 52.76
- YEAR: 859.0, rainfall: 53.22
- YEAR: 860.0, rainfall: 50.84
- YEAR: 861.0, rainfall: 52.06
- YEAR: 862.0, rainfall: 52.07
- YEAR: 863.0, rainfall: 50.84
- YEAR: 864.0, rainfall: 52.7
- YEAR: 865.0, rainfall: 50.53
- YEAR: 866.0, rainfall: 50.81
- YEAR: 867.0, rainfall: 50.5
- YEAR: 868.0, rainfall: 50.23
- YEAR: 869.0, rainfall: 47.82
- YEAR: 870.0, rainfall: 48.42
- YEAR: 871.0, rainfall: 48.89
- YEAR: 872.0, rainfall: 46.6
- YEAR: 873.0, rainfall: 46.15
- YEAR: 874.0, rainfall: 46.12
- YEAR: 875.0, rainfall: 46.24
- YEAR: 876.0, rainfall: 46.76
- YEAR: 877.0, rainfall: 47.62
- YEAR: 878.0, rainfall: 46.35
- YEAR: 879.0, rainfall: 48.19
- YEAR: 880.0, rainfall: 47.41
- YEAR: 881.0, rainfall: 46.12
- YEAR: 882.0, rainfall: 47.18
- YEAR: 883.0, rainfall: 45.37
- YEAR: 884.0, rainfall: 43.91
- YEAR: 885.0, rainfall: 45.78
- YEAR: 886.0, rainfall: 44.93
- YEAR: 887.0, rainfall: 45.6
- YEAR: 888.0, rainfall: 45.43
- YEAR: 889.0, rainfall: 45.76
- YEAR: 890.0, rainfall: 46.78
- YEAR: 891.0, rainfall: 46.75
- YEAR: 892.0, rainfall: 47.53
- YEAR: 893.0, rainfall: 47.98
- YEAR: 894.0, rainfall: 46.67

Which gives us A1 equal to 7.12 yr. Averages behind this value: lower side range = 48.3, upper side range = 62.3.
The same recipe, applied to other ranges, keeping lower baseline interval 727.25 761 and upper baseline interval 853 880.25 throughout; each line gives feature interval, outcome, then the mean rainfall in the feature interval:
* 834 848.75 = -3.0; 59.7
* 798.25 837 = -2.5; 52.6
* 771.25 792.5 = -0.1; 48.8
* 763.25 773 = -0.2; 49.6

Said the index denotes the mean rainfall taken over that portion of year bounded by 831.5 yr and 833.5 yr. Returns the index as 68.6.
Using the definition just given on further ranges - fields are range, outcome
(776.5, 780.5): 48.3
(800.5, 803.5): 45.7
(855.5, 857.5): 53.6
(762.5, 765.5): 48.9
